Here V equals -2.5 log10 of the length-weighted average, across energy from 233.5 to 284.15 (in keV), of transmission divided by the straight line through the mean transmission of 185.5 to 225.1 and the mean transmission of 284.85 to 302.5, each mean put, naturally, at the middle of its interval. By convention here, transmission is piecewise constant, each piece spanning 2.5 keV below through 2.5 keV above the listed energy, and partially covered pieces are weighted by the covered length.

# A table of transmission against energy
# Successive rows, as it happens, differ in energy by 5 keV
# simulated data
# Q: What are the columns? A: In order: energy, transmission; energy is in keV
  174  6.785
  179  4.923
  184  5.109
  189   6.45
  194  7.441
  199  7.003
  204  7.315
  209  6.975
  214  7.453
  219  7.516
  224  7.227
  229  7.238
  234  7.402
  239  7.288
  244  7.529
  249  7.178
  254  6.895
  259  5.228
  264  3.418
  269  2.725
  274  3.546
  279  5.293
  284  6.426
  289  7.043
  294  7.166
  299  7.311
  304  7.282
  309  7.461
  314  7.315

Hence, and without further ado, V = 0.26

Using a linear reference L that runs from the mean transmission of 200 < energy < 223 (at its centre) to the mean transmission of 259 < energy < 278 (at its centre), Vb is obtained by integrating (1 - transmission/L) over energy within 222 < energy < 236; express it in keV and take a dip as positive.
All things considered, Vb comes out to -2.6 keV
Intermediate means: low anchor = 7.29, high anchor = 3.66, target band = 7.29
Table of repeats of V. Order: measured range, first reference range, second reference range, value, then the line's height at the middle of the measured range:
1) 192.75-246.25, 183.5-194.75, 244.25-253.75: -0.08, 6.79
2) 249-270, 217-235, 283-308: 0.40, 7.23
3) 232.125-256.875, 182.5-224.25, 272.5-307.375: -0.08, 6.7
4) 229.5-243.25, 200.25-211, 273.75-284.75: -0.16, 6.32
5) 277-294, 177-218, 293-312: 0.13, 7.21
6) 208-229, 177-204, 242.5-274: -0.24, 5.88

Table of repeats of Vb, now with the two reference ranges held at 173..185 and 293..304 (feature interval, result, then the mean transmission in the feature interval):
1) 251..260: 0.5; 6.26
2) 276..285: 1.8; 5.64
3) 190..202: -2.8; 7.13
